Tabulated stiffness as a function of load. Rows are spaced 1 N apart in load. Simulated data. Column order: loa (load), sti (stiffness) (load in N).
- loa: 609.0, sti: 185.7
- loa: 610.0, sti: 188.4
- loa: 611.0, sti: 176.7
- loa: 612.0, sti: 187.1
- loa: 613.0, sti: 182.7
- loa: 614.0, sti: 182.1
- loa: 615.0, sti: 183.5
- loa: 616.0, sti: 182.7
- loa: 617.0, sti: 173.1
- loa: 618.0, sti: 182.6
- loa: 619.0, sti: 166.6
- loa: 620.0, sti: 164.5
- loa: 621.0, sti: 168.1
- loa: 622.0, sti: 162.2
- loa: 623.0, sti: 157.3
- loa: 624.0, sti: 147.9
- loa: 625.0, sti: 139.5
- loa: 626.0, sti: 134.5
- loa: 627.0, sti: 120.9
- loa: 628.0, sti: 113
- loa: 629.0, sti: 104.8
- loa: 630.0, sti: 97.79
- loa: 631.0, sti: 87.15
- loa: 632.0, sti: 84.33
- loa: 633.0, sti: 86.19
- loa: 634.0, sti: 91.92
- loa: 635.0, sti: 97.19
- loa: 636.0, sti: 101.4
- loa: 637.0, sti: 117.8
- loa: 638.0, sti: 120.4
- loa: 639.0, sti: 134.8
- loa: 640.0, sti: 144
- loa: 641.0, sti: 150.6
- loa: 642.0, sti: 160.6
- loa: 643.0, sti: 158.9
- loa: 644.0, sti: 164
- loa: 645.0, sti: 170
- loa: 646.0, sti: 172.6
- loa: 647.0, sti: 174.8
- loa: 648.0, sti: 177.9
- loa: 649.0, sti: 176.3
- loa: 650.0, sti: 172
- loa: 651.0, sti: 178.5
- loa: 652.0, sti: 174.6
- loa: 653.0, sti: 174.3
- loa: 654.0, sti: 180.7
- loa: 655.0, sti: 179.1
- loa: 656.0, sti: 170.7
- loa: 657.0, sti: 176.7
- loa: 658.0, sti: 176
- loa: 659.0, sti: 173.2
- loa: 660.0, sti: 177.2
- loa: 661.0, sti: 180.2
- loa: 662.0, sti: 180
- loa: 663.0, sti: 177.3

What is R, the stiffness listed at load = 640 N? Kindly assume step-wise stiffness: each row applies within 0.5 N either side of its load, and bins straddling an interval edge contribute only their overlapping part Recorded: 144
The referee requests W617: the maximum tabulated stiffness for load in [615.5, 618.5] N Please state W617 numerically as 182.7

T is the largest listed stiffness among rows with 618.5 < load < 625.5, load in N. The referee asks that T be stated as 168.1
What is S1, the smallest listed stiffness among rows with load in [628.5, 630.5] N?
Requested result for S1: 97.79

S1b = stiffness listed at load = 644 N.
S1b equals 164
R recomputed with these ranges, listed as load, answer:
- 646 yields 172.6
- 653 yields 174.3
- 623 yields 157.3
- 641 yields 150.6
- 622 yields 162.2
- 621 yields 168.1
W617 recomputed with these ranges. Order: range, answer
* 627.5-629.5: 113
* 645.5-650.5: 177.9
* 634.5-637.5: 117.8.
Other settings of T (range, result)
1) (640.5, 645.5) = 170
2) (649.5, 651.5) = 178.5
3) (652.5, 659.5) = 180.7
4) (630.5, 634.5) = 91.92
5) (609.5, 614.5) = 188.4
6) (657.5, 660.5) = 177.2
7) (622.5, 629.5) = 157.3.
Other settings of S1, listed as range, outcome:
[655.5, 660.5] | 170.7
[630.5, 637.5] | 84.33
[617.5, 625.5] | 139.5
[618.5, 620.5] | 164.5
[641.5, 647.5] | 158.9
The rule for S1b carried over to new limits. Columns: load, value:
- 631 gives 87.15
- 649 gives 176.3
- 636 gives 101.4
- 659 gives 173.2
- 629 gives 104.8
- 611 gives 176.7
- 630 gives 97.79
